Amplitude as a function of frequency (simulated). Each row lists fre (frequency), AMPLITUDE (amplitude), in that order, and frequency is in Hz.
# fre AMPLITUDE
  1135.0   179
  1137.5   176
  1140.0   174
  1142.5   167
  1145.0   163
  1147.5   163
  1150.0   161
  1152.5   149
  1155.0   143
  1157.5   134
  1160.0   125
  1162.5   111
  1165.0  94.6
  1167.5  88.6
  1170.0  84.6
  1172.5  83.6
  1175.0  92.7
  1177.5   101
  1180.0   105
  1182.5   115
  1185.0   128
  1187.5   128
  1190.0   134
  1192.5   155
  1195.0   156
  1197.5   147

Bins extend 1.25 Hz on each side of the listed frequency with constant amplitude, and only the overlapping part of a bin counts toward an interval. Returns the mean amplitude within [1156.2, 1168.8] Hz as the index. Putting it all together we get 111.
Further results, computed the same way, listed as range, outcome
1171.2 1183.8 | 99.5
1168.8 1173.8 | 84.2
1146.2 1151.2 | 162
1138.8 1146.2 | 168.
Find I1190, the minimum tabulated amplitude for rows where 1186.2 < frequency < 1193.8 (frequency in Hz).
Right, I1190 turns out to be 128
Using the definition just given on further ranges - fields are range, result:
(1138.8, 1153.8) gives 149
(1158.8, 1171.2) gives 84.6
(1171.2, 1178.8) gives 83.6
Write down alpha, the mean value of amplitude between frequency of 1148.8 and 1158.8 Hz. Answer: 147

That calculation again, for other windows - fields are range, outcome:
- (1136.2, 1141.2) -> 175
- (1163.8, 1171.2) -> 89.3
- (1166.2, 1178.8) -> 90.2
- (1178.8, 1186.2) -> 116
